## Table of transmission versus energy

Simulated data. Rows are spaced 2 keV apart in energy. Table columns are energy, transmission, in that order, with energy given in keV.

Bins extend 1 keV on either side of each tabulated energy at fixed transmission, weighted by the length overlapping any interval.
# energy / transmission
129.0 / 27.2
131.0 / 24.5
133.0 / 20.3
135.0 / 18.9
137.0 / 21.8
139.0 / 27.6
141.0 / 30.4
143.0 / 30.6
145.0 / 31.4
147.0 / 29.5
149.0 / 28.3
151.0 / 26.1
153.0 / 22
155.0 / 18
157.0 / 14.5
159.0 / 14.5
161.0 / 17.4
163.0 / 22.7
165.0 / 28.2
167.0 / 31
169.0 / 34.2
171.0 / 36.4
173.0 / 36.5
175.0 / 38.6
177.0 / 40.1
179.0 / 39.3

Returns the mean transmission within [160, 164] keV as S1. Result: 20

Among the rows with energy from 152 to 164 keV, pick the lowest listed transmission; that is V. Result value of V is 14.5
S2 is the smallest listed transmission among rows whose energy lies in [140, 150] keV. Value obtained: 28.3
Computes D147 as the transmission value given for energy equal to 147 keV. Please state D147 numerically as 29.5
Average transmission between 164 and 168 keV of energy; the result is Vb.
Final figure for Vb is 29.6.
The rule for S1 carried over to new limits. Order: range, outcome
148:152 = 27.2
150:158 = 20.1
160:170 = 26.7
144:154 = 27.5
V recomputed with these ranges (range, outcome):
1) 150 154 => 22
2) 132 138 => 18.9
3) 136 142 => 21.8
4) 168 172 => 34.2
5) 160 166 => 17.4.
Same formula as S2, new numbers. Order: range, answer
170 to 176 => 36.4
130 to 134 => 20.3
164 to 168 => 28.2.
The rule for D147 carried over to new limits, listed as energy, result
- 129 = 27.2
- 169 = 34.2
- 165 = 28.2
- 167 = 31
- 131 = 24.5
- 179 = 39.3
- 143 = 30.6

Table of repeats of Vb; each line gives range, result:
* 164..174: 33.3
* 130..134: 22.4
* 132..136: 19.6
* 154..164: 17.4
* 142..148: 30.5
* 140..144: 30.5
